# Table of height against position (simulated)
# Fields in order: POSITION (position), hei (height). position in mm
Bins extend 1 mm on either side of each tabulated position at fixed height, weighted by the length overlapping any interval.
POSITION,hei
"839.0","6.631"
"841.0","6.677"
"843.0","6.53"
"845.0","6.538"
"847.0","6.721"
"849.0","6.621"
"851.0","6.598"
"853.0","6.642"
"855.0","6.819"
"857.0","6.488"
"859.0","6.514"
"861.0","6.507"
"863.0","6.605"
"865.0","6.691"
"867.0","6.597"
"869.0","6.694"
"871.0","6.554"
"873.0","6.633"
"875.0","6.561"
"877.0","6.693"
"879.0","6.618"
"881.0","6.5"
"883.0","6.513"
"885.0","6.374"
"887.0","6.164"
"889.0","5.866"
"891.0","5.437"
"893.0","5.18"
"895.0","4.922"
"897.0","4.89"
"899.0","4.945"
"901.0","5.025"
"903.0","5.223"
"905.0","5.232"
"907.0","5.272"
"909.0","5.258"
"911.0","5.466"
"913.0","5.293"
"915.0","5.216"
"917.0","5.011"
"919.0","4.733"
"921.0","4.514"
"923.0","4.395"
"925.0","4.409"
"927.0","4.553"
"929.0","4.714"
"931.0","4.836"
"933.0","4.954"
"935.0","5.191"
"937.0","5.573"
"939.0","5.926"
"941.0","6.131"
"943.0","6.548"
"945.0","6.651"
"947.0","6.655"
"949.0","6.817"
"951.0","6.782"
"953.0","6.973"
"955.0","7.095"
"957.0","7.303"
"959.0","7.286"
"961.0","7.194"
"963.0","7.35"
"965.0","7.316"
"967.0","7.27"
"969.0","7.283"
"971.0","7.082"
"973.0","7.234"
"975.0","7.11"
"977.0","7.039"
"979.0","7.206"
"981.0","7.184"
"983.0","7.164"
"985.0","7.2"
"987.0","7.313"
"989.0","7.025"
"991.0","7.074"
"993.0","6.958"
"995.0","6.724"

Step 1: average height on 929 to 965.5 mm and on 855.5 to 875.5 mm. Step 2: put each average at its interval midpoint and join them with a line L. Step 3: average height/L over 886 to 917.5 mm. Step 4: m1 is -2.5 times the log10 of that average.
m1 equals 0.228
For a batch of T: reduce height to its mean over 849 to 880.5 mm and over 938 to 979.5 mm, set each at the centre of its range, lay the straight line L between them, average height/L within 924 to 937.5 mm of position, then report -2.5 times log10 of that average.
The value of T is 0.37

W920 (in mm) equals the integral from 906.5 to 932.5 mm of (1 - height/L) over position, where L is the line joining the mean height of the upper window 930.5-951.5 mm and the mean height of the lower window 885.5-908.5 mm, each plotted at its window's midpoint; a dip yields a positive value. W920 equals 3.54 mm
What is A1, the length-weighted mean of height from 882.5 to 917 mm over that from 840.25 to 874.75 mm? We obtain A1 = 0.82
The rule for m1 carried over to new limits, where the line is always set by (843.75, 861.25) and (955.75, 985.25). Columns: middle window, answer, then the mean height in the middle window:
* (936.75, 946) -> 0.139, 6.21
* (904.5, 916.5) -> 0.291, 5.28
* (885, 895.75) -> 0.210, 5.61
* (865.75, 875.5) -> 0.015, 6.61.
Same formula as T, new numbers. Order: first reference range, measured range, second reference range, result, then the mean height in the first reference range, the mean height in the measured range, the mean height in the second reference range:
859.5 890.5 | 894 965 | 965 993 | 0.20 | 6.49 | 5.69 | 7.17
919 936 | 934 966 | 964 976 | -0.11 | 4.7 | 6.67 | 7.22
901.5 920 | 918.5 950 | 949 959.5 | 0.15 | 5.18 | 5.42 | 7.05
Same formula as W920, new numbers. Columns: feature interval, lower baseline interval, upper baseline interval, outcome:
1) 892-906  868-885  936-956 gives 3.2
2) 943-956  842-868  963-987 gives 0.5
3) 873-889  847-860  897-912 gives -1.7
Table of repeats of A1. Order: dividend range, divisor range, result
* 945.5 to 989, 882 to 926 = 1.36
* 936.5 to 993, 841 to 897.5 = 1.10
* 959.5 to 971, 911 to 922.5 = 1.46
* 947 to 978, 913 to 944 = 1.39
